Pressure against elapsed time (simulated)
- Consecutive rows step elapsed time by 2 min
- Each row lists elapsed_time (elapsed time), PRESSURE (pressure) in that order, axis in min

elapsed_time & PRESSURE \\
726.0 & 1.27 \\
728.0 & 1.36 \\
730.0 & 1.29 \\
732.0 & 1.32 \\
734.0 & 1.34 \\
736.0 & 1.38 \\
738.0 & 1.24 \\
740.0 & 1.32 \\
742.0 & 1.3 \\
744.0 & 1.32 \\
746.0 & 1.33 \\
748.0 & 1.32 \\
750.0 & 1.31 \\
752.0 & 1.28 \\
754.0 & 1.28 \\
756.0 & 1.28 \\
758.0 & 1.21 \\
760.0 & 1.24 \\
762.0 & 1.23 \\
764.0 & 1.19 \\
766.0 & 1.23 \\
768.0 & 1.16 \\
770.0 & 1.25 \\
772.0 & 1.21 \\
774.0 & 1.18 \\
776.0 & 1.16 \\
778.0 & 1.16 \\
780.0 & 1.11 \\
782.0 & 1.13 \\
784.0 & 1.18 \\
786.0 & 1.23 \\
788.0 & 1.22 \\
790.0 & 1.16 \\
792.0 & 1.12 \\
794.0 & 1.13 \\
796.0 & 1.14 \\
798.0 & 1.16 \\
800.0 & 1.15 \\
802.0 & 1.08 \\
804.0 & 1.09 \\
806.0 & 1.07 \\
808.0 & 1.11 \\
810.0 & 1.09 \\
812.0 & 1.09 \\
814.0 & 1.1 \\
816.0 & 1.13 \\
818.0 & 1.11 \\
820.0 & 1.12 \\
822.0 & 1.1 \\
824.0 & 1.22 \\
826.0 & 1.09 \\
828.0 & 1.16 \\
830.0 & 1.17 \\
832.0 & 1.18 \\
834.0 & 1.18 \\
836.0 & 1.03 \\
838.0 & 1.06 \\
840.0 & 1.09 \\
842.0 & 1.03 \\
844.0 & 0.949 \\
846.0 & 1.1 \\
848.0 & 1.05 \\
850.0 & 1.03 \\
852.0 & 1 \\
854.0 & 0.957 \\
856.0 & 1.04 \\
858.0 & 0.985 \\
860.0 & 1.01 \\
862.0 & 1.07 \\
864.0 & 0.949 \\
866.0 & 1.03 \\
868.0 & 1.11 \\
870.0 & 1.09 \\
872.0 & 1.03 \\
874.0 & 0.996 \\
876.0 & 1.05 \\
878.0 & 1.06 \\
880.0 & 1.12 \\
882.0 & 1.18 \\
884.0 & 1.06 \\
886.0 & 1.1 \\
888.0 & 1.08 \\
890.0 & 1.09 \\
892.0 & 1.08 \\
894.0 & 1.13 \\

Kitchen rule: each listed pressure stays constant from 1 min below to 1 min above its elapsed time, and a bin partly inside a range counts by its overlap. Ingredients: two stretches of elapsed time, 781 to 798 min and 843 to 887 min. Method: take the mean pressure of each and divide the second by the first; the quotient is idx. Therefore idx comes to 0.90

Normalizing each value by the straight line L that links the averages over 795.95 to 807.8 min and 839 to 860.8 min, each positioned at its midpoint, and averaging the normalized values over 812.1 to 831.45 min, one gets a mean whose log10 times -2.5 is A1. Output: -0.06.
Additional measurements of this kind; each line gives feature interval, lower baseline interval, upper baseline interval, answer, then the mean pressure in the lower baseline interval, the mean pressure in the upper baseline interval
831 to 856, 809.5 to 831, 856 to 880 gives 0.03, 1.13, 1.04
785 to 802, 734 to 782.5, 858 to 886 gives 0.03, 1.25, 1.06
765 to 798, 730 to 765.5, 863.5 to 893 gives 0.05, 1.29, 1.07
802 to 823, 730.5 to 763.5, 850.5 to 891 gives 0.06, 1.29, 1.05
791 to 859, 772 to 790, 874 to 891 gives 0.04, 1.17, 1.09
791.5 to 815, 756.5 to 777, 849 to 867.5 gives 0.02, 1.21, 1.01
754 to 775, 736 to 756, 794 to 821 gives 0.02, 1.3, 1.11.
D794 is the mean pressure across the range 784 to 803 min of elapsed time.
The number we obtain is 1.16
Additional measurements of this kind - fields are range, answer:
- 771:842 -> 1.13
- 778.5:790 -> 1.17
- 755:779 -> 1.21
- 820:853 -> 1.09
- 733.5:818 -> 1.2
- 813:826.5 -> 1.13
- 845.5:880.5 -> 1.04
